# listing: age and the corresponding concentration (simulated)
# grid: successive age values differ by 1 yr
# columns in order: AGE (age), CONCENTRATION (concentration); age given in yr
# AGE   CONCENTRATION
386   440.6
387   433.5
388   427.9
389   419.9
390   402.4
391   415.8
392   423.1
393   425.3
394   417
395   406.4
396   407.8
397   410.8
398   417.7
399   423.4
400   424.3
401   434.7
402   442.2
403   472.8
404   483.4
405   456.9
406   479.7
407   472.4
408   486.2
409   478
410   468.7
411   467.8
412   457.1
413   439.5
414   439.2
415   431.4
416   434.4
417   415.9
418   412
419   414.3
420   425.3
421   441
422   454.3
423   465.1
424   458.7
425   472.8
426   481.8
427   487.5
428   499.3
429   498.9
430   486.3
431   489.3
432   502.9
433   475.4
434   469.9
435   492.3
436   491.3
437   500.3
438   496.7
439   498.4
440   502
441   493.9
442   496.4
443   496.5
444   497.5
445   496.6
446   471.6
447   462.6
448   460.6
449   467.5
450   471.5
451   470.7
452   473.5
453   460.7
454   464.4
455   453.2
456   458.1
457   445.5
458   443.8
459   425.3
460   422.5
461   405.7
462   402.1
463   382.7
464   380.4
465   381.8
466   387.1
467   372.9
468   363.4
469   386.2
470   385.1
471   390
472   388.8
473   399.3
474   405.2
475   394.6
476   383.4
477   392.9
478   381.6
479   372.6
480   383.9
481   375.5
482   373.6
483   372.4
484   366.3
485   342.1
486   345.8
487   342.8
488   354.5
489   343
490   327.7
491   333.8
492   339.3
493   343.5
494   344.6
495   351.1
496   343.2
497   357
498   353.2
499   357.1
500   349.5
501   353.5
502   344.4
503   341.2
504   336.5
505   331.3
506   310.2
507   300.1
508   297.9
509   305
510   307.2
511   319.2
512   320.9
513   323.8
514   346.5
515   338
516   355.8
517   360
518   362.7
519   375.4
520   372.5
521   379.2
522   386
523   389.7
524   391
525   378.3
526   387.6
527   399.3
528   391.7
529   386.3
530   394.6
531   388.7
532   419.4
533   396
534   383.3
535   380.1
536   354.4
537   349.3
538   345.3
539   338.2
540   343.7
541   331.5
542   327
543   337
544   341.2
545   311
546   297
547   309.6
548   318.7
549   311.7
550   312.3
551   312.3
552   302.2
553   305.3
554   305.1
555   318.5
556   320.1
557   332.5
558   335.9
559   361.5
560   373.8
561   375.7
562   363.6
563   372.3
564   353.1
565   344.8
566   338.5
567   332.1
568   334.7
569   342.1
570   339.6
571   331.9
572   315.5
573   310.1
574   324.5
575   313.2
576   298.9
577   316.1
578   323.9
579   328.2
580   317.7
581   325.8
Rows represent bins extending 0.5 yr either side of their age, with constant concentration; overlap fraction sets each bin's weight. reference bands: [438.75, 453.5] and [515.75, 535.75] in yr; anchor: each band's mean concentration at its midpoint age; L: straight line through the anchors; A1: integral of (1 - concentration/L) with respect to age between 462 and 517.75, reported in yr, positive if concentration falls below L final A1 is 9.4 yr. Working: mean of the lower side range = 481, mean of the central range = 356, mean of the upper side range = 384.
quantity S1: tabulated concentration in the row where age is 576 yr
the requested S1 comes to 298.9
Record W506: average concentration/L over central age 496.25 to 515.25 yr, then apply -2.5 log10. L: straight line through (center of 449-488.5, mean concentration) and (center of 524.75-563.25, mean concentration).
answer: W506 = 0.14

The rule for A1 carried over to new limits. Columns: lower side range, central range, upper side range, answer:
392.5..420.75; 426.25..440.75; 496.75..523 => -2.7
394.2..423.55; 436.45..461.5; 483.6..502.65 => -4.5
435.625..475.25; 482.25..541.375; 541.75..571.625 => 3.9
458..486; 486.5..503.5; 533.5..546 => 1.2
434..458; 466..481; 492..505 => 0.9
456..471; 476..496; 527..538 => 1.9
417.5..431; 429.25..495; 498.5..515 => -3.1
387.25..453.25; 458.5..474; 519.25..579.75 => 1.0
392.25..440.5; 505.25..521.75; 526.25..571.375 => 1.7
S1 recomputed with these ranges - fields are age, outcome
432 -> 502.9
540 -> 343.7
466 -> 387.1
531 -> 388.7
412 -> 457.1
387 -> 433.5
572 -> 315.5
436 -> 491.3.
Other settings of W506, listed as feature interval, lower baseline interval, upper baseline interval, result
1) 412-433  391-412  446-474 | -0.052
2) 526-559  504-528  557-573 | 0.010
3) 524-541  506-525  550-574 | -0.104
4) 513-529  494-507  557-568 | -0.082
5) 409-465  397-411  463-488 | -0.103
